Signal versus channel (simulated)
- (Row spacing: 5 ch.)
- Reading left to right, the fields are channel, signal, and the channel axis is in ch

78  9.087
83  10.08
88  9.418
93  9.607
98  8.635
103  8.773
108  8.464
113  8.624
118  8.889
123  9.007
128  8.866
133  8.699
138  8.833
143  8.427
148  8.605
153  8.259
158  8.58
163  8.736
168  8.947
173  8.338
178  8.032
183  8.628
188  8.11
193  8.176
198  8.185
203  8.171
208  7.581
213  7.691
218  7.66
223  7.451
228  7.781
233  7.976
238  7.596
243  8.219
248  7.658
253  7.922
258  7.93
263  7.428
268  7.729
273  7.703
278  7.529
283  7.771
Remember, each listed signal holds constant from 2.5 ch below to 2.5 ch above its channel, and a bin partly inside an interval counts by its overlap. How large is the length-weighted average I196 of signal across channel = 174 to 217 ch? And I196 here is 8.07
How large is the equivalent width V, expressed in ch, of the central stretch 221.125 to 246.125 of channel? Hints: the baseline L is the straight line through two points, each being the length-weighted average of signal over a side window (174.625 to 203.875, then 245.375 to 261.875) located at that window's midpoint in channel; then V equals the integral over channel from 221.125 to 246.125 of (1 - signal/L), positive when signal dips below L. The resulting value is 0.39 ch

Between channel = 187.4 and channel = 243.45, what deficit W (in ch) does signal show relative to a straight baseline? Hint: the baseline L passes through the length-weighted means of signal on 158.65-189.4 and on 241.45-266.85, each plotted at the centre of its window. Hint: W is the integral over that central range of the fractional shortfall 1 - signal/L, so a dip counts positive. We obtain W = 1.9 ch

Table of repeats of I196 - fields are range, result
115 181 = 8.63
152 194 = 8.44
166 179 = 8.47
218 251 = 7.77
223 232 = 7.72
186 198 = 8.15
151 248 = 8.1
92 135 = 8.82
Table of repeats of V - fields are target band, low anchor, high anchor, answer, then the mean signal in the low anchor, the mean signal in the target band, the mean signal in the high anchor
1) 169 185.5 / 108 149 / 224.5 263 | -0.07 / 8.73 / 8.39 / 7.83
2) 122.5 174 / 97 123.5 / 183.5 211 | -1.35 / 8.72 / 8.66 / 8.08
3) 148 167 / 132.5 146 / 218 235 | -0.27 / 8.64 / 8.57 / 7.72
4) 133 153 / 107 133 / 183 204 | 0.04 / 8.78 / 8.59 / 8.22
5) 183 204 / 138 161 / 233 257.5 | 0.00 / 8.51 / 8.22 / 7.87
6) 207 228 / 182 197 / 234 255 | 1.13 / 8.26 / 7.62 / 7.86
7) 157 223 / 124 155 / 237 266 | 0.68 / 8.64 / 8.18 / 7.8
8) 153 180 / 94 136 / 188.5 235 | -0.72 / 8.78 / 8.51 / 7.86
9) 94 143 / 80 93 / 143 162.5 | 1.87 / 9.7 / 8.76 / 8.5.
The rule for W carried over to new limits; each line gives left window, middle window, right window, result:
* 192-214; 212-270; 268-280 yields 0.3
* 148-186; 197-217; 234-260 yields 0.8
